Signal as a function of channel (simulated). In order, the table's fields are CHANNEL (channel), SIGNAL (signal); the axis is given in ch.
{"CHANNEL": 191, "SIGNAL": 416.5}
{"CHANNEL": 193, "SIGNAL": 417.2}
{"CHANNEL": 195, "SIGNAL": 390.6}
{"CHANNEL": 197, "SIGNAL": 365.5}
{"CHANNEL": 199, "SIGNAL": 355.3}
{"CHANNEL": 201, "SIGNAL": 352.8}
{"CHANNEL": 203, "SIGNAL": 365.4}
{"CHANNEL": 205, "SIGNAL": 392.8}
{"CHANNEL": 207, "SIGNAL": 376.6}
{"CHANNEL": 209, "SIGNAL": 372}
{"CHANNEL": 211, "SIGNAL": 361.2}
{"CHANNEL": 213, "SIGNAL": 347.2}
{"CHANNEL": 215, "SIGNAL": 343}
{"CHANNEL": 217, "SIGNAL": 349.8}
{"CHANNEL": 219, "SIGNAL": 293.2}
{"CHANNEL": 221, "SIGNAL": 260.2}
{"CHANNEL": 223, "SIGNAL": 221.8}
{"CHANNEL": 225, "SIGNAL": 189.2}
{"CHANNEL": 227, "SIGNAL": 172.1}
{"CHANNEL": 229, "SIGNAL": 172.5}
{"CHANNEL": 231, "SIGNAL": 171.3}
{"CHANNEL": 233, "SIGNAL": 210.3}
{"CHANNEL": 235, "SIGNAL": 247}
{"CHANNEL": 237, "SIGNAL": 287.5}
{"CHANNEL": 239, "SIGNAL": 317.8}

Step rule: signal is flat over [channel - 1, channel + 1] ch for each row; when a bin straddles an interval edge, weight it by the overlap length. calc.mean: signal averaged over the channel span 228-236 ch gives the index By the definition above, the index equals 200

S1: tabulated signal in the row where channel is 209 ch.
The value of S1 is 372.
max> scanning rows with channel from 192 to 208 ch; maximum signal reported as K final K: 417.2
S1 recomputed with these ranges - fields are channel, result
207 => 376.6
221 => 260.2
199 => 355.3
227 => 172.1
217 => 349.8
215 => 343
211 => 361.2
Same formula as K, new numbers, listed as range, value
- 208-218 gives 372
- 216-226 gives 349.8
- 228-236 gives 247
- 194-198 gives 390.6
